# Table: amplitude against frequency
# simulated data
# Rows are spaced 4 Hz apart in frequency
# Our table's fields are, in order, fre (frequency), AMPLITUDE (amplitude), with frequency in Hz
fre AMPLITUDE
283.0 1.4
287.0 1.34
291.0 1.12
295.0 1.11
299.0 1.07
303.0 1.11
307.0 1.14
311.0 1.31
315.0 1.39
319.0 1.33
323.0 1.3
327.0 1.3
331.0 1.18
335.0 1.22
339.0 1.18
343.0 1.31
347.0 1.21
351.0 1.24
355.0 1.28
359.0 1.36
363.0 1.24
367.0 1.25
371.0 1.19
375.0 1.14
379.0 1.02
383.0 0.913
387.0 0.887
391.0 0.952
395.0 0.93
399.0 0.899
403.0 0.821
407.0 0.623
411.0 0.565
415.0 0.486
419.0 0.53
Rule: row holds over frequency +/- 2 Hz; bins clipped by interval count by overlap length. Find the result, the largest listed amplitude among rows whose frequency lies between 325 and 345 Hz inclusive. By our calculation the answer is 1.31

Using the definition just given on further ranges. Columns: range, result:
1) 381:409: 0.952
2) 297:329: 1.39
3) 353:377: 1.36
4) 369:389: 1.19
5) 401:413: 0.821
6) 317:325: 1.33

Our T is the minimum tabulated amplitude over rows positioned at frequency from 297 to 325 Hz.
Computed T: 1.07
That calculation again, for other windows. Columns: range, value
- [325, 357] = 1.18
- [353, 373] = 1.19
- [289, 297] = 1.11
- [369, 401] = 0.887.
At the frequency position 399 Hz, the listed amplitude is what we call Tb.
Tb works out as 0.899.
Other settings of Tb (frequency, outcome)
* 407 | 0.623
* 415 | 0.486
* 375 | 1.14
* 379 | 1.02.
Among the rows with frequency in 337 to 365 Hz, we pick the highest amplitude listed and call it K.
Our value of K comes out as 1.36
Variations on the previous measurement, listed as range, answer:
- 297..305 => 1.11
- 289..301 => 1.12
